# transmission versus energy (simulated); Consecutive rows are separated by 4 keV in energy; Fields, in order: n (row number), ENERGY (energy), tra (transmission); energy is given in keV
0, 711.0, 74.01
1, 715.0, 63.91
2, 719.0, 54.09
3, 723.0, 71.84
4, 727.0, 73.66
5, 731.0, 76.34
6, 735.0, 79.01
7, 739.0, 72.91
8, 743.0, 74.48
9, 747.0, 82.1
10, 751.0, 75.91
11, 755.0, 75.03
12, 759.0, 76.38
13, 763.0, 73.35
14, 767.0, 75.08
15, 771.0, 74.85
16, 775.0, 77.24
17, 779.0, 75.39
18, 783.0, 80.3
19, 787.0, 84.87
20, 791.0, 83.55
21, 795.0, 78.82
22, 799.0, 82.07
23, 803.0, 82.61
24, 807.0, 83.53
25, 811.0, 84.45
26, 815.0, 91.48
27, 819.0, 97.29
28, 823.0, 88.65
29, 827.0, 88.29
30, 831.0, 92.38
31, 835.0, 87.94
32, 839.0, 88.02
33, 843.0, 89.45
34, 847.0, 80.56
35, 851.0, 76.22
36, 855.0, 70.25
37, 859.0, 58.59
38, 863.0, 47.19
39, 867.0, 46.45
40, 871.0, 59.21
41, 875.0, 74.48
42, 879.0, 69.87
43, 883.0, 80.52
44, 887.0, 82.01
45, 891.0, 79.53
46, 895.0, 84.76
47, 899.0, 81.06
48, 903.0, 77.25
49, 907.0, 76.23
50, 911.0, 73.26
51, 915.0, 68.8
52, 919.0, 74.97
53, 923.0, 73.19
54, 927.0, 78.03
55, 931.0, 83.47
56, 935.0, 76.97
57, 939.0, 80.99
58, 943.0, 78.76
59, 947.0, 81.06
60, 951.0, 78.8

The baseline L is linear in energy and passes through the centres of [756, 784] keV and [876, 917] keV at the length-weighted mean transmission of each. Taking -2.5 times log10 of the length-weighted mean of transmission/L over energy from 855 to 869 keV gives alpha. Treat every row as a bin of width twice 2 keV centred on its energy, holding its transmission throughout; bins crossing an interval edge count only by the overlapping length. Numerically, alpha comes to 0.39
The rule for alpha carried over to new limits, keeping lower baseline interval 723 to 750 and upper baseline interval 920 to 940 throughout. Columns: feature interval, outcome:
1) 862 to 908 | 0.084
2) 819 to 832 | -0.177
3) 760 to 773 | 0.026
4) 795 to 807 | -0.071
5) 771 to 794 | -0.044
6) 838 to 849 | -0.114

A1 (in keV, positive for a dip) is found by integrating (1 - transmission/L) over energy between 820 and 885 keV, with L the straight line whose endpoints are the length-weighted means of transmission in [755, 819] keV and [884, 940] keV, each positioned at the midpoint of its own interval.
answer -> 3.30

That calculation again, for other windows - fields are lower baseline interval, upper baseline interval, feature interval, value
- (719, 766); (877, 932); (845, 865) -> 2.6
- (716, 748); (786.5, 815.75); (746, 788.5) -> 0.5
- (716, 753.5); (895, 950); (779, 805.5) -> -2.5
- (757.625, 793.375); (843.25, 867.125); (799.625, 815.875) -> -2.6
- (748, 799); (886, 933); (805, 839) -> -5.0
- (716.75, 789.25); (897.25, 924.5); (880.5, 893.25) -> -0.9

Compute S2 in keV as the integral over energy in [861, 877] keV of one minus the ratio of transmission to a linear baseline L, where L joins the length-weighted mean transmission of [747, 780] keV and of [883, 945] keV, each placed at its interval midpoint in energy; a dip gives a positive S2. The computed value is 4.2 keV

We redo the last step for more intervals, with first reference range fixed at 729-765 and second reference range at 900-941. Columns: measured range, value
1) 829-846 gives -2.8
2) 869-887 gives 1.0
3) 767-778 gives 0.1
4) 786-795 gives -0.8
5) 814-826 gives -2.5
